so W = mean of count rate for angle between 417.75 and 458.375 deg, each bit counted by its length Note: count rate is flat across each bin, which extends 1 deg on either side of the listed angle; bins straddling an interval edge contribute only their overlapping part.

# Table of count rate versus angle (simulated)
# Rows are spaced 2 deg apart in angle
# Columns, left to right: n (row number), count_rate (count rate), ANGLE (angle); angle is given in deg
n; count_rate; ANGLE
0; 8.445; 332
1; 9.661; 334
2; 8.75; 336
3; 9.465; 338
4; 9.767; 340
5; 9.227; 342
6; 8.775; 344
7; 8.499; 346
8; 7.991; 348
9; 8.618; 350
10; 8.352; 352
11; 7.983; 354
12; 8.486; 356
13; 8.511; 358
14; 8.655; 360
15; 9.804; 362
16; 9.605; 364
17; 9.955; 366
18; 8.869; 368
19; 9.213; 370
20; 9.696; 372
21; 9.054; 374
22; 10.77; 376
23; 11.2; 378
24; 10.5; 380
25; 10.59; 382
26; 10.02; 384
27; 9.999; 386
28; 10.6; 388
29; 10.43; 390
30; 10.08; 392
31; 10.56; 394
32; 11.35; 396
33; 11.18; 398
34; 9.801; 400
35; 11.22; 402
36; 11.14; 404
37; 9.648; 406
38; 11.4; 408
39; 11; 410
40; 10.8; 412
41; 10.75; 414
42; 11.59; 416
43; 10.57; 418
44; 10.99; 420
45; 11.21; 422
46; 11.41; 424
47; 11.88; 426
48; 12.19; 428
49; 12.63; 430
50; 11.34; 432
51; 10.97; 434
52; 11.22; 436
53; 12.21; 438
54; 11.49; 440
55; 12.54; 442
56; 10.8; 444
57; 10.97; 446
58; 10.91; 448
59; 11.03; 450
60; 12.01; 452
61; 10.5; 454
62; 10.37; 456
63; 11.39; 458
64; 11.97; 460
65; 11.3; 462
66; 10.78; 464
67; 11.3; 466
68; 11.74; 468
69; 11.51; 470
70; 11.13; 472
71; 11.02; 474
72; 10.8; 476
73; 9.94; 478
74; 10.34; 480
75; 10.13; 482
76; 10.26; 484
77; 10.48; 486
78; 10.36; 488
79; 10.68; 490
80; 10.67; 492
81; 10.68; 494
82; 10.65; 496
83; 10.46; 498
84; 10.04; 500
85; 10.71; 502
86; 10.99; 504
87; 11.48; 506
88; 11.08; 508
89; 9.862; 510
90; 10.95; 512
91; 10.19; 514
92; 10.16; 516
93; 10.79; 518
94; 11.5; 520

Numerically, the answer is 11.4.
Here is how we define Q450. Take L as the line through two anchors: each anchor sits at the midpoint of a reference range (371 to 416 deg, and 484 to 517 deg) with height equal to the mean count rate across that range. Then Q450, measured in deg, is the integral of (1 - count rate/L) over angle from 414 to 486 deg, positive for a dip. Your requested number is -4.26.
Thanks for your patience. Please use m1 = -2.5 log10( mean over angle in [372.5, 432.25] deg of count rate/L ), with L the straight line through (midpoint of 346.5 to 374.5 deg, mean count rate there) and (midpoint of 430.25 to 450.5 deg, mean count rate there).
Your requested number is -0.07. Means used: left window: 8.9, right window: 11.4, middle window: 10.8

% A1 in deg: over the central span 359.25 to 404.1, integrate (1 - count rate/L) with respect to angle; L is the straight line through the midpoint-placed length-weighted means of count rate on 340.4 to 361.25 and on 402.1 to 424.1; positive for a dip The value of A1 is -2.0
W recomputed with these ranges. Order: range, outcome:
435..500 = 11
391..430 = 11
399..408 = 10.6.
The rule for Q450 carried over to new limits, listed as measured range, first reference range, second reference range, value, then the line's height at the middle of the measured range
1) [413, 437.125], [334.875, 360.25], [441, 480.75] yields -2.4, 10.4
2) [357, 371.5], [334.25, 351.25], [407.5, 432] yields 0.5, 9.6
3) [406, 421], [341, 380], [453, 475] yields -1.1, 10.2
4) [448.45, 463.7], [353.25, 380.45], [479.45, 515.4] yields -1.5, 10.2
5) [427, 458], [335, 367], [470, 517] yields -4.4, 9.98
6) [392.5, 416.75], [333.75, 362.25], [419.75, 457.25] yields -1.0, 10.4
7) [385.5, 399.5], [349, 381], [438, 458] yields -0.9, 9.96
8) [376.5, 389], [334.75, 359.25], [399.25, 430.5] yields -0.6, 9.98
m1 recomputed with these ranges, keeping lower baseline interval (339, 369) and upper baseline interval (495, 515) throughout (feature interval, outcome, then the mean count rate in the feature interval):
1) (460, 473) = -0.12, 11.3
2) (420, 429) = -0.19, 11.6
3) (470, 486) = -0.03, 10.6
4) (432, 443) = -0.18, 11.7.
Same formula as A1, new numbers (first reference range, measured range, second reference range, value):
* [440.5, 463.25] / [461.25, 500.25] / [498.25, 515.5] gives 0.8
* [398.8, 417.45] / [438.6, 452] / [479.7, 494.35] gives -0.9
